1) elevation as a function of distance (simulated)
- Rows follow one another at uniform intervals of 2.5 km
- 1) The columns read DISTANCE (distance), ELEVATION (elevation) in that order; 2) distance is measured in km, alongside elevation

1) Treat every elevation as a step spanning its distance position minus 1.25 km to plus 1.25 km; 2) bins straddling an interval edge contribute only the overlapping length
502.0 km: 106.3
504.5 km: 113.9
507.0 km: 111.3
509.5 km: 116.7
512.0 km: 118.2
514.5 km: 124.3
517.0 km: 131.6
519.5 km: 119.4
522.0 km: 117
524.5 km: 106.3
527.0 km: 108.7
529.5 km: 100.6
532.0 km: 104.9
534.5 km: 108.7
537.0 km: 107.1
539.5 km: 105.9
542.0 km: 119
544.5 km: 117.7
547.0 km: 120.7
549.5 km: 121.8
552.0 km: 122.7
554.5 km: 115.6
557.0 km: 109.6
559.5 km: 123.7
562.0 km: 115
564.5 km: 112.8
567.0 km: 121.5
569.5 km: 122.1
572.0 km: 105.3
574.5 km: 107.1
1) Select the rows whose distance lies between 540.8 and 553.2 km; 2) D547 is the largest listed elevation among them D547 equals 122.7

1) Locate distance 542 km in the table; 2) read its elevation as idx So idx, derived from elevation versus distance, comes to 119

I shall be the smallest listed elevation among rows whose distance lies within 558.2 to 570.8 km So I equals 112.8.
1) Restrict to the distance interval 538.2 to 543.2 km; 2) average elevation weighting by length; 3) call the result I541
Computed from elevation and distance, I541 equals 112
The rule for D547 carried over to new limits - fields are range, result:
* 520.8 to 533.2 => 117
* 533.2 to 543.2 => 119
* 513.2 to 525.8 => 131.6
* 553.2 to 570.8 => 123.7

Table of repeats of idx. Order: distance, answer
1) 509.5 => 116.7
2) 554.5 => 115.6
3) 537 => 107.1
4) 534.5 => 108.7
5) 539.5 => 105.9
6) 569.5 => 122.1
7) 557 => 109.6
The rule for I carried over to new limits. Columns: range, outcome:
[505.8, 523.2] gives 111.3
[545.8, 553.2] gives 120.7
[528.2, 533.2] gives 100.6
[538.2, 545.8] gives 105.9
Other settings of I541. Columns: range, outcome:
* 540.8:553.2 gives 120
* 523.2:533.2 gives 105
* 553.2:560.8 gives 116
